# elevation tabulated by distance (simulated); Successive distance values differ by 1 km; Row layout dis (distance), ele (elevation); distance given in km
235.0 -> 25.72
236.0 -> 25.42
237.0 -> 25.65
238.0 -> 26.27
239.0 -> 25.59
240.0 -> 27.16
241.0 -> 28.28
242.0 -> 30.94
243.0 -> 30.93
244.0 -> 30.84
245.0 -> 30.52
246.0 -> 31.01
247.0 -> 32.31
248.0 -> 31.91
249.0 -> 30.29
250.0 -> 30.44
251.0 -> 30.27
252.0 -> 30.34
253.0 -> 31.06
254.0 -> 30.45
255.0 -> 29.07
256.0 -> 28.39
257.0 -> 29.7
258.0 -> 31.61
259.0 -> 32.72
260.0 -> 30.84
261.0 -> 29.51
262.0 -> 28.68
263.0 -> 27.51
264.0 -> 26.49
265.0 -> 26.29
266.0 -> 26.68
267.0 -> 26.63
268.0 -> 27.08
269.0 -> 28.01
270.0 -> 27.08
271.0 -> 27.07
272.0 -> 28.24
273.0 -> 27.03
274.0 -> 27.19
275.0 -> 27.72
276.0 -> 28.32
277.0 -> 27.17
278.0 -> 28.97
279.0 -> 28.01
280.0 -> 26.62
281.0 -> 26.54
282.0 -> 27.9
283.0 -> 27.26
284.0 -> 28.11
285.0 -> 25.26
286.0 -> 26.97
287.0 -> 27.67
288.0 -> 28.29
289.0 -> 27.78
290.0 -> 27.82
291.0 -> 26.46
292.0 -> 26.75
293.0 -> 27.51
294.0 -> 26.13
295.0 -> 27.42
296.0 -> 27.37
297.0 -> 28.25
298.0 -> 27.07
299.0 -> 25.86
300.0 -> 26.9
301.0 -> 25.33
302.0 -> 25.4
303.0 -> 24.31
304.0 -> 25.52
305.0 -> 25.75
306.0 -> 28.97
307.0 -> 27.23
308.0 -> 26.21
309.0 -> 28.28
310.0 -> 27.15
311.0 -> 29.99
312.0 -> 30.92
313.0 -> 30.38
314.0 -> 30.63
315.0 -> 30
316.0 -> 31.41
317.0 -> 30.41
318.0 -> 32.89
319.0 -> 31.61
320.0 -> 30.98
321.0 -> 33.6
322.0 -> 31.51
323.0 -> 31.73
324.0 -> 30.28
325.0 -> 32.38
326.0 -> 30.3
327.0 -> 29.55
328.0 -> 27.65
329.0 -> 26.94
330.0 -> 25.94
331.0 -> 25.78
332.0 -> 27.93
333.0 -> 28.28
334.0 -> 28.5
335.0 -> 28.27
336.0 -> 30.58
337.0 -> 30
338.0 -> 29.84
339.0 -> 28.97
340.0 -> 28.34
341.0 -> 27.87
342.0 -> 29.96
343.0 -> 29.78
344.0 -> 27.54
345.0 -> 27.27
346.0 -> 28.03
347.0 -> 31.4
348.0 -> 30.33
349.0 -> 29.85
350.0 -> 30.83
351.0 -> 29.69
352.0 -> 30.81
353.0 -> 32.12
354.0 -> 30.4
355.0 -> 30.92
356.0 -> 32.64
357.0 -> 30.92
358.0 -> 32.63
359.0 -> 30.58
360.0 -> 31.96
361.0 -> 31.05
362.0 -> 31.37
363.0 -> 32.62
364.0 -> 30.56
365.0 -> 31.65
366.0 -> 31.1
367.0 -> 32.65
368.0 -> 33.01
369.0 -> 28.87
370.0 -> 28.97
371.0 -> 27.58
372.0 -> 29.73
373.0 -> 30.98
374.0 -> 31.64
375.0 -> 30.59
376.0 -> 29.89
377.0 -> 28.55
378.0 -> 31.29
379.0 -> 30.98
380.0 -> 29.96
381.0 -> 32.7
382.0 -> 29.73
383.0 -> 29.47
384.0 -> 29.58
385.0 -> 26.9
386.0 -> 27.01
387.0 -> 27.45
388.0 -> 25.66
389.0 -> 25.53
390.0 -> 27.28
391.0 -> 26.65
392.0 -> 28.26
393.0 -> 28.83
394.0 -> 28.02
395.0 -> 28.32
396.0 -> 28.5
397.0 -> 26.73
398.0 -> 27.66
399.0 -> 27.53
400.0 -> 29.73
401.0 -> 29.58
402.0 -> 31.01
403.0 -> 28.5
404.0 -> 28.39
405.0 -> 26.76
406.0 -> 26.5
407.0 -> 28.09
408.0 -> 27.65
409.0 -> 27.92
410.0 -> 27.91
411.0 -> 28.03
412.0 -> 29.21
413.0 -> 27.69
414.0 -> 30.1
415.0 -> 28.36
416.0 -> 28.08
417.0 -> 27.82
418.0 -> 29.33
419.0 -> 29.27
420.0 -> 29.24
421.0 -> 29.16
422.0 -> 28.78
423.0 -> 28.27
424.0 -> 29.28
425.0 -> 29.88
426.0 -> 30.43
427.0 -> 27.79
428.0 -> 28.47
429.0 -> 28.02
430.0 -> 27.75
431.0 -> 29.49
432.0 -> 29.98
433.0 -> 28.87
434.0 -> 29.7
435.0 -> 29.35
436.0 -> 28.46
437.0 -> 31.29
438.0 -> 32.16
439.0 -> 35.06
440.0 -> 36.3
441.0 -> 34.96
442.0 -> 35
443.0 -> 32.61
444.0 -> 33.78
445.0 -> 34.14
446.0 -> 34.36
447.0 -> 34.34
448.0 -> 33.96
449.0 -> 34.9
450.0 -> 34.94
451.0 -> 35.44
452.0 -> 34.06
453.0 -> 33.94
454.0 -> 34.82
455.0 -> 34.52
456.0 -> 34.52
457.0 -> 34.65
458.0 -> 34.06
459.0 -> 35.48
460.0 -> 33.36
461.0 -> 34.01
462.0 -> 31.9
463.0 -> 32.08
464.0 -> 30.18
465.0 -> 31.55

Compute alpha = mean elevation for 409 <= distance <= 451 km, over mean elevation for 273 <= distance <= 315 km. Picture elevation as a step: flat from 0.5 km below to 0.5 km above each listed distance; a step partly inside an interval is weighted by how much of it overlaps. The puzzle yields 1.1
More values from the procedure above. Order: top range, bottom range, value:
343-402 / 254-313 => 1.07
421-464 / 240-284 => 1.11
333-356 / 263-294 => 1.09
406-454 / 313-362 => 1.02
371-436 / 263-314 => 1.05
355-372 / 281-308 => 1.16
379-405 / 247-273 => 0.98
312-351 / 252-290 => 1.06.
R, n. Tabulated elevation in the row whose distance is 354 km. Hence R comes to 30.4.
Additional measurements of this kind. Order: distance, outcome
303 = 24.31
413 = 27.69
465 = 31.55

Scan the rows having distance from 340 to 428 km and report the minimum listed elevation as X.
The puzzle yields 25.53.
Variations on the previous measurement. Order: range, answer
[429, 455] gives 27.75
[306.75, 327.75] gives 26.21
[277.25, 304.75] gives 24.31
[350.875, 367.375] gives 29.69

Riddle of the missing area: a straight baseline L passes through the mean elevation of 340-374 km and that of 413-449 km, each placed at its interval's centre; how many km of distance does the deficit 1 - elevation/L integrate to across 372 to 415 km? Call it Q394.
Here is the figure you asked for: 2.7 km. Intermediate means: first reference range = 30.5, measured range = 28.6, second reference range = 30.7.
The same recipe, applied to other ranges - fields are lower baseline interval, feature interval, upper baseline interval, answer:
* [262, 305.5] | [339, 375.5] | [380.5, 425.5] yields -3.4 km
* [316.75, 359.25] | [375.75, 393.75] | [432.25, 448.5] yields 1.5 km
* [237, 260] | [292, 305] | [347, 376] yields 1.7 km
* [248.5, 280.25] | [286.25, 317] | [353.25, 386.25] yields 1.7 km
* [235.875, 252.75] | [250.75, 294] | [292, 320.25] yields 1.2 km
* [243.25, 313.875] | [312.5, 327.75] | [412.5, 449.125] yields -1.2 km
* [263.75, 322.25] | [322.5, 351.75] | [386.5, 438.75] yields -1.0 km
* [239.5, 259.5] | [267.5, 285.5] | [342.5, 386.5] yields 1.8 km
